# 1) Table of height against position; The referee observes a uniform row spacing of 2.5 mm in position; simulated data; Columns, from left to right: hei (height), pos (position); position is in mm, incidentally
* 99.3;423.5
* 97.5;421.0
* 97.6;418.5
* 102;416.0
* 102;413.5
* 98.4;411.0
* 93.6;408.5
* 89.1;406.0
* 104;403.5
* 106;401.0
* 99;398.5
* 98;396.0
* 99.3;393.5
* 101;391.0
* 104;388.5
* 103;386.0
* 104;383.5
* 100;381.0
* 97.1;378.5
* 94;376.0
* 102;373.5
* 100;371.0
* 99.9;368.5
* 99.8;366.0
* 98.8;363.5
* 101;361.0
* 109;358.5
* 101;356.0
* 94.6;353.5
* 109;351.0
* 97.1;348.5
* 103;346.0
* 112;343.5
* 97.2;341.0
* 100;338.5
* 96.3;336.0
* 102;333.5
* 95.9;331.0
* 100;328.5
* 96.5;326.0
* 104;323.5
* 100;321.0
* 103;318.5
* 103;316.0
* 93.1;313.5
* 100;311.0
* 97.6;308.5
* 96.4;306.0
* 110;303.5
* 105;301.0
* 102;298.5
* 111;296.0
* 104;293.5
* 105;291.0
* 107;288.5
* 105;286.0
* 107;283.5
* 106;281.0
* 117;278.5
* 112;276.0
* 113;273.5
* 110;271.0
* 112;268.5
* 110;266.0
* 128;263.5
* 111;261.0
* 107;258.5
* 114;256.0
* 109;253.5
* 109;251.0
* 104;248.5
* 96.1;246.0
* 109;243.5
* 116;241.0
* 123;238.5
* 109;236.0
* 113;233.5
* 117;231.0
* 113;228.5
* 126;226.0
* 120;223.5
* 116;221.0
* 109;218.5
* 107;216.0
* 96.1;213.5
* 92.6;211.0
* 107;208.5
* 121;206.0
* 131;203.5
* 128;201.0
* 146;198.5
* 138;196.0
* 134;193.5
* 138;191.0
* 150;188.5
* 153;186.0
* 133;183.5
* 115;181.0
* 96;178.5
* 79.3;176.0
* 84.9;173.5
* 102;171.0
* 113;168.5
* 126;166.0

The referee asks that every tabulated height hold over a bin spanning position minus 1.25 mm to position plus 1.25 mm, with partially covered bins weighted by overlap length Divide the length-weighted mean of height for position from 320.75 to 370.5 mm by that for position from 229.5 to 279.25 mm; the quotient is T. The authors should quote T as 0.90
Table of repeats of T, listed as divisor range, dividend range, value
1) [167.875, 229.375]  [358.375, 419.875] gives 0.85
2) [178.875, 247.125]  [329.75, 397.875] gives 0.84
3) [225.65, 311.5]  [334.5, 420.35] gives 0.92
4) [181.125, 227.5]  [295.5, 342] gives 0.81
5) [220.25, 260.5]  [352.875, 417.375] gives 0.89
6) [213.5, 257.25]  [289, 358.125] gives 0.91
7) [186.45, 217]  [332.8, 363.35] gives 0.81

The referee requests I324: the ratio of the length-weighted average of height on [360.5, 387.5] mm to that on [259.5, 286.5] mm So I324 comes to 0.89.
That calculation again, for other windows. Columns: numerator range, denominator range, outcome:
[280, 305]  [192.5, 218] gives 0.89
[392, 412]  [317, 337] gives 0.99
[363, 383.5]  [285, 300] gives 0.94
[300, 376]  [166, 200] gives 0.83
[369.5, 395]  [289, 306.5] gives 0.95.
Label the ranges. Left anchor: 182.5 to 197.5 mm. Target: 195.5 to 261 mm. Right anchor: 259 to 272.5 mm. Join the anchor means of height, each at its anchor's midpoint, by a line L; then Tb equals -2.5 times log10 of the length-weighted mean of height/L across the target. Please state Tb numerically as 0.12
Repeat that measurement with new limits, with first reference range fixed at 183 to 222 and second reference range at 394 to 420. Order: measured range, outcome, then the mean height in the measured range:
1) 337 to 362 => 0.041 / 102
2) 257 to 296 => 0.050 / 110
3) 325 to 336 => 0.108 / 98.4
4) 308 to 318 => 0.125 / 98.8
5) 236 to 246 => 0.069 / 113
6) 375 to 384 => 0.043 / 98.5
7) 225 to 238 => 0.049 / 116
